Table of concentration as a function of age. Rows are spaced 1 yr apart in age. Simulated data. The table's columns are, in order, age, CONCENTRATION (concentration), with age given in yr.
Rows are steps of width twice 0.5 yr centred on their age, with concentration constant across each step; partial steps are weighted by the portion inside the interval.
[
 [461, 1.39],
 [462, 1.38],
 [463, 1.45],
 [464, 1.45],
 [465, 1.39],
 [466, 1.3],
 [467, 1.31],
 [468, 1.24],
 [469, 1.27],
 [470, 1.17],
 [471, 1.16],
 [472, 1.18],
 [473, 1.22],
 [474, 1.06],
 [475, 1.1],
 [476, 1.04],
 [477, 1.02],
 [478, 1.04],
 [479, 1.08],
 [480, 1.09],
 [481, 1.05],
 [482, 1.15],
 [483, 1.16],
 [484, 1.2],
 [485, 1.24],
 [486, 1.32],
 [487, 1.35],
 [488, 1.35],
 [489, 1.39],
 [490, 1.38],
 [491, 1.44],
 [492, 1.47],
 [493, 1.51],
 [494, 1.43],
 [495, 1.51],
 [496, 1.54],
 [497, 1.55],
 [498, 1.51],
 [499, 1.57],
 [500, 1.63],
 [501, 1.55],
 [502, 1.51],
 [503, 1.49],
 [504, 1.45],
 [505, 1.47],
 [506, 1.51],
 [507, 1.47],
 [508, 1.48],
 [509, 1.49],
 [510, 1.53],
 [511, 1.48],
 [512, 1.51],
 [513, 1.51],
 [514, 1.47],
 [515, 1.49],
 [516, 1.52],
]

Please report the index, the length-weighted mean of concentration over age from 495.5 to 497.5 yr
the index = 1.54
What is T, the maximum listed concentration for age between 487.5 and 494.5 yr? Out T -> 1.51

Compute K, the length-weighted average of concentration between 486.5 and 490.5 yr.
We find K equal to 1.37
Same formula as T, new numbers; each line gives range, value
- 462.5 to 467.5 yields 1.45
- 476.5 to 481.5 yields 1.09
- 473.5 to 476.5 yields 1.1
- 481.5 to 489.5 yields 1.39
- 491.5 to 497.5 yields 1.55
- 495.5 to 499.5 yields 1.57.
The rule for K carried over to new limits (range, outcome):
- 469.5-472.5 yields 1.17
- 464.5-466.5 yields 1.34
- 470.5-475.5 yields 1.14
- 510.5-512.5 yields 1.5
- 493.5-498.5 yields 1.51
